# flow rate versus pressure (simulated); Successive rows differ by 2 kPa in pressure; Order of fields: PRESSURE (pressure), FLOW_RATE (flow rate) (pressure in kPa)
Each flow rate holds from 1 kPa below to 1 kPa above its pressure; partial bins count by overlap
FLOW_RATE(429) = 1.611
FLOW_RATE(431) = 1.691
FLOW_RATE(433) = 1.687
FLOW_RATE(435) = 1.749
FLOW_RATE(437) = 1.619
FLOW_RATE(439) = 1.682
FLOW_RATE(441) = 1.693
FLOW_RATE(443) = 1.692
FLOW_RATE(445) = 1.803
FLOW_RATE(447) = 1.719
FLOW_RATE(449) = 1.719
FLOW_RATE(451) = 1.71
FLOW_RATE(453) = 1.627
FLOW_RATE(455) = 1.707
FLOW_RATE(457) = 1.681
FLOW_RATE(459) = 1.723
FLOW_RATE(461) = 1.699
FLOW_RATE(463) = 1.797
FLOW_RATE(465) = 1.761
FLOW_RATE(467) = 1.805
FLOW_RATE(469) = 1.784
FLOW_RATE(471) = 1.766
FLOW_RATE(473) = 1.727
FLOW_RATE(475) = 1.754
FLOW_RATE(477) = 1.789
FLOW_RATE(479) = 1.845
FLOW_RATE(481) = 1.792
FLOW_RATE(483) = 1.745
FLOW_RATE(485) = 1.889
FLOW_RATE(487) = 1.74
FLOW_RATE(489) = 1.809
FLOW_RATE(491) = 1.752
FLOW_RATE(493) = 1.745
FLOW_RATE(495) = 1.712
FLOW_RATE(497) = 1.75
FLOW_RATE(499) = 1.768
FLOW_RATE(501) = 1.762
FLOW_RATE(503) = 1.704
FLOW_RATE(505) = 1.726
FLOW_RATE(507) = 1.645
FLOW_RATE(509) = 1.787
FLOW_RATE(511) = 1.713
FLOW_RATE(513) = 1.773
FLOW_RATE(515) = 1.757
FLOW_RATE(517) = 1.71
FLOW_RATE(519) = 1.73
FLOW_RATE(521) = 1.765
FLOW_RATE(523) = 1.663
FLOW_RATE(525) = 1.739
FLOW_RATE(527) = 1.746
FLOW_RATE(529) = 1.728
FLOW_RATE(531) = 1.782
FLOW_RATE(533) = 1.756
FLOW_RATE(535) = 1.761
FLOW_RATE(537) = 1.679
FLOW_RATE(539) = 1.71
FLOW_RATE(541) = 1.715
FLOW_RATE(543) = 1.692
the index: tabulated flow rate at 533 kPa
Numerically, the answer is 1.756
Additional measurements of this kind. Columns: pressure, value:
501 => 1.762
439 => 1.682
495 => 1.712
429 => 1.611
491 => 1.752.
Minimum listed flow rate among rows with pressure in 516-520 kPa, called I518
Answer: 1.71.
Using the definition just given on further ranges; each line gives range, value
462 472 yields 1.761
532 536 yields 1.756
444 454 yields 1.627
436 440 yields 1.619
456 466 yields 1.681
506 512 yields 1.645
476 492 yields 1.74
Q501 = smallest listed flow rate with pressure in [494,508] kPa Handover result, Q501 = 1.645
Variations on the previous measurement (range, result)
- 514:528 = 1.663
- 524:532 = 1.728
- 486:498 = 1.712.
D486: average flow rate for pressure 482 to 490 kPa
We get 1.8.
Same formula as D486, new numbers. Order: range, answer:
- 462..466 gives 1.78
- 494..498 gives 1.73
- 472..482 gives 1.78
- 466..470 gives 1.79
